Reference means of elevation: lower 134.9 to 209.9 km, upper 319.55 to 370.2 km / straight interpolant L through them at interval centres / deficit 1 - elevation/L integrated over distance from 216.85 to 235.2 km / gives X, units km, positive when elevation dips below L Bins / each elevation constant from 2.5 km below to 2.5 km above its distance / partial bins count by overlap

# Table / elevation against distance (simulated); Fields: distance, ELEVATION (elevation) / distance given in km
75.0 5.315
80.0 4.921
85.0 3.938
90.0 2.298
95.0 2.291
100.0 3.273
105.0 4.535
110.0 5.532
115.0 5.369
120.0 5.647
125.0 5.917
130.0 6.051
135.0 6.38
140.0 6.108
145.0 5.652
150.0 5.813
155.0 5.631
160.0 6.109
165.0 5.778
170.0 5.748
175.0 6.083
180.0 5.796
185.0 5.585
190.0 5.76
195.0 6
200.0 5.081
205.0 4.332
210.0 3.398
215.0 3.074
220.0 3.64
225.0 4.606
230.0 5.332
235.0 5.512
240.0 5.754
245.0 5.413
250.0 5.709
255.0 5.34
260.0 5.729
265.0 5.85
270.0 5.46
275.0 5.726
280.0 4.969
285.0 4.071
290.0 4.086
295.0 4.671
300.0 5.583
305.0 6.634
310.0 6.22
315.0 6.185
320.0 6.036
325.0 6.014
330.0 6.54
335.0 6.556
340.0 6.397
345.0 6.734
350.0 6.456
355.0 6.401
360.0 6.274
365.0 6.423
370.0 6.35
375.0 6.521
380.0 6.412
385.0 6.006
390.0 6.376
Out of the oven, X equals 3.91 km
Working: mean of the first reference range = 5.63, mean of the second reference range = 6.4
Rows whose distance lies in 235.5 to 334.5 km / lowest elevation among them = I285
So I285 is 4.071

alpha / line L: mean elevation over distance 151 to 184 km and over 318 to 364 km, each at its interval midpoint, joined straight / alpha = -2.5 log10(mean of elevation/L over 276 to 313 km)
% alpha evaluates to 0.20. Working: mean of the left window 5.84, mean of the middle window 5.21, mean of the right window 6.38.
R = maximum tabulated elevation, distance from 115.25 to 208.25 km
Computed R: 6.38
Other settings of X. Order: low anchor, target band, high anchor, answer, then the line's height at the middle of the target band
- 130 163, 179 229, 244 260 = 8.9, 5.72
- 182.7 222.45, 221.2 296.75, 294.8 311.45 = 1.6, 5.33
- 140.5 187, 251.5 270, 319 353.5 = 1.6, 6.15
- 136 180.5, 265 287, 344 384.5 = 3.6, 6.18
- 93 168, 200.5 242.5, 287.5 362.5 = 8.9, 5.69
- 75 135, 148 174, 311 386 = -4.1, 5.03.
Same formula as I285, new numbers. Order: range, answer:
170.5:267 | 3.074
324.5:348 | 6.014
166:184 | 5.748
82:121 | 2.291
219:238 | 3.64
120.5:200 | 5.081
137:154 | 5.652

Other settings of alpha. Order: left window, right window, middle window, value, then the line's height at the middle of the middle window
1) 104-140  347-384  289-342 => 0.055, 6.25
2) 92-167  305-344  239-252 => 0.057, 5.91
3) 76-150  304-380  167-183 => -0.111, 5.3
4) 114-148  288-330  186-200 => 0.026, 5.84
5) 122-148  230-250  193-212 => 0.212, 5.71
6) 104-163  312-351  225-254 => 0.118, 6.08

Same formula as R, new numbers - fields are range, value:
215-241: 5.754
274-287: 5.726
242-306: 6.634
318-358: 6.734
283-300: 5.583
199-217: 5.081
